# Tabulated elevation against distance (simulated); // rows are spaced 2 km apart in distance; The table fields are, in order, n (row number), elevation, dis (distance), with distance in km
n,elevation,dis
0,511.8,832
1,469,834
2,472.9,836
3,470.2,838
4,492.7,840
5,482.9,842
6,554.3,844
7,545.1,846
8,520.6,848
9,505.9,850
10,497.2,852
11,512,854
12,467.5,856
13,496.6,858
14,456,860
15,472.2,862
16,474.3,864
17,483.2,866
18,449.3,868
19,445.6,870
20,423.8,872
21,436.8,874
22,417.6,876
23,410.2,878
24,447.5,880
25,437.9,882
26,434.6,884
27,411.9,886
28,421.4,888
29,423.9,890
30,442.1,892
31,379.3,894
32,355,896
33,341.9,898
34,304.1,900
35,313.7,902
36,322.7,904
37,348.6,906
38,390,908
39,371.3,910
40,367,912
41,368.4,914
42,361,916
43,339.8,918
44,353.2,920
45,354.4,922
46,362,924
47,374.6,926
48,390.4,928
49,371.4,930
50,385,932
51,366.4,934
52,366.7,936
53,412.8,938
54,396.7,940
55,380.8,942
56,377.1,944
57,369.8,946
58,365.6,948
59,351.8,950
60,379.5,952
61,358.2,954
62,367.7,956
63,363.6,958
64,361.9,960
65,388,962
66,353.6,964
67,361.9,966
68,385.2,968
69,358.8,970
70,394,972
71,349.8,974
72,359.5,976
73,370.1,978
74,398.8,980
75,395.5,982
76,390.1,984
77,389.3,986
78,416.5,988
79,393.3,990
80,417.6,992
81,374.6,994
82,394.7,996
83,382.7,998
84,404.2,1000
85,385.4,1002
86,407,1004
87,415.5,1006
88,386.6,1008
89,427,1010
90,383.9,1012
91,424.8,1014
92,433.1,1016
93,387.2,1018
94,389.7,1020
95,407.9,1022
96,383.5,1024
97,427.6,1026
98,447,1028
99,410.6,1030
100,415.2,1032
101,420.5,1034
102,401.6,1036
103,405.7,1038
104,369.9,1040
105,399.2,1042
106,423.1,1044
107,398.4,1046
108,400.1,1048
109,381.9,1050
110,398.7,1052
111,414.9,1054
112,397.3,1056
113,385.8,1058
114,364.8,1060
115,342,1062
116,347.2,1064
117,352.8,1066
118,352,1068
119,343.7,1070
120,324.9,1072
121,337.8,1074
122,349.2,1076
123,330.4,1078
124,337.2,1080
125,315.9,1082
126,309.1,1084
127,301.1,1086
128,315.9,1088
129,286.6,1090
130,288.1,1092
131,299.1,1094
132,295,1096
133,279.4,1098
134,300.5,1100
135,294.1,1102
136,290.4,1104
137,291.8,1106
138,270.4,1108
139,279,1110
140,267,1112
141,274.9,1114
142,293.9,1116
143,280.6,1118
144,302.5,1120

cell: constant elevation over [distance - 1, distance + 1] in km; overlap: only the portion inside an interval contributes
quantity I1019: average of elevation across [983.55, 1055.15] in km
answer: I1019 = 403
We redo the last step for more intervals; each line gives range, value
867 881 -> 433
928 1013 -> 382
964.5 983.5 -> 375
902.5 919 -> 357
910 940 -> 370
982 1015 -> 399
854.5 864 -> 475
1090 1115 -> 286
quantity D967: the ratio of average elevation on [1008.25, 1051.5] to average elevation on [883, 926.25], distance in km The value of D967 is 1.10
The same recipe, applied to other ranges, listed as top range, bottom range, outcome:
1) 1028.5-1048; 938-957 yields 1.08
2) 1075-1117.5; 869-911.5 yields 0.76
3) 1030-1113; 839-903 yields 0.77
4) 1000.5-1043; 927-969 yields 1.09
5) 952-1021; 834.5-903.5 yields 0.87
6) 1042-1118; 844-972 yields 0.82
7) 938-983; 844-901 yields 0.84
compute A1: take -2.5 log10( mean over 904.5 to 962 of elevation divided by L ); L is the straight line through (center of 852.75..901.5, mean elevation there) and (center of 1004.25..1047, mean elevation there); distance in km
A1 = 0.14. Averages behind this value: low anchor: 430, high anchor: 408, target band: 370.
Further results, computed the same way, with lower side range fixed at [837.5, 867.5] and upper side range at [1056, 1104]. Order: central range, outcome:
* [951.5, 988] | 0.090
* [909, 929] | 0.218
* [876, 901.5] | 0.172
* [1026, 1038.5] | -0.160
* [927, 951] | 0.141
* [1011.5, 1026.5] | -0.096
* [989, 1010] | -0.035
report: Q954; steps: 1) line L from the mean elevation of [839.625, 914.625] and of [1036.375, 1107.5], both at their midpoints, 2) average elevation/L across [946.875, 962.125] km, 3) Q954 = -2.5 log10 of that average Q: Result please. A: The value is 0.09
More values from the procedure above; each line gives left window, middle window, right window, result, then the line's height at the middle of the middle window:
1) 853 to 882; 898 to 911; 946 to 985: 0.23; 424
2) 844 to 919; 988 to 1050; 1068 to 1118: -0.17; 346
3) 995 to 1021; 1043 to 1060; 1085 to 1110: -0.14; 348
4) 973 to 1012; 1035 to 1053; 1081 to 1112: -0.16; 343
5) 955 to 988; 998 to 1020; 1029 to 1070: -0.06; 382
